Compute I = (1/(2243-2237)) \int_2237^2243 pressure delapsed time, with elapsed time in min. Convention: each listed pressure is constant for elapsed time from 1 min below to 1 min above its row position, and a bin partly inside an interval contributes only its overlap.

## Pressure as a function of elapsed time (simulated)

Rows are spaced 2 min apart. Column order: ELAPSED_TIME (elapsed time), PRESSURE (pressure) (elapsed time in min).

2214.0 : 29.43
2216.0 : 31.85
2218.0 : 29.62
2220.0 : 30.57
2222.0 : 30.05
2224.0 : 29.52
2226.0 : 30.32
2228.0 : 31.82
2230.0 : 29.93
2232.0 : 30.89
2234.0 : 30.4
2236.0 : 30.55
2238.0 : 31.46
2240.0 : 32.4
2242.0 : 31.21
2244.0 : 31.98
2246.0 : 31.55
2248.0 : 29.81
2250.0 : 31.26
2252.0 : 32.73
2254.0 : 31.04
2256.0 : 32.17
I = 31.7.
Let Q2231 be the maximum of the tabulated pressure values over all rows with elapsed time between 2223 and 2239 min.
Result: 31.82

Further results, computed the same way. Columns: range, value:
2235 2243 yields 32.4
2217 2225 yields 30.57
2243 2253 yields 32.73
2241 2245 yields 31.98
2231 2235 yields 30.89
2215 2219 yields 31.85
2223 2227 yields 30.32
